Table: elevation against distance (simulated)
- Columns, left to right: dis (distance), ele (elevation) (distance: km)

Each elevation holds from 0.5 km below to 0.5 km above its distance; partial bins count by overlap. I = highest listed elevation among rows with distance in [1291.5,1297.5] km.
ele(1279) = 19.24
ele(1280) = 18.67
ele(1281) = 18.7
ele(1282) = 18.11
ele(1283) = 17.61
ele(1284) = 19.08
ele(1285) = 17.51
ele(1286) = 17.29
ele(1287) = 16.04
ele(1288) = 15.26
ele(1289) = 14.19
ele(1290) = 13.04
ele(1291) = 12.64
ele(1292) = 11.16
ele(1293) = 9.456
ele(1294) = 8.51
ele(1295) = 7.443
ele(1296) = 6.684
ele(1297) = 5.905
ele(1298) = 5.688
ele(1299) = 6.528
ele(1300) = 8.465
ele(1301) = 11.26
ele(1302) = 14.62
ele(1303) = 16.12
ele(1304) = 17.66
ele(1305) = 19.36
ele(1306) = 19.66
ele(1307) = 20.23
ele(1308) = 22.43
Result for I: 11.16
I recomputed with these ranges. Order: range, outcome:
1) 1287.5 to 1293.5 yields 15.26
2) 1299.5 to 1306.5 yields 19.66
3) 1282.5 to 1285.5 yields 19.08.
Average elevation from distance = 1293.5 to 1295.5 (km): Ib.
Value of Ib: 7.98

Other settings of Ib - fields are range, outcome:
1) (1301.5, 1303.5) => 15.4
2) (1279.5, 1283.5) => 18.3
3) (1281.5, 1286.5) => 17.9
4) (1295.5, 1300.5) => 6.65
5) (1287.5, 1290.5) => 14.2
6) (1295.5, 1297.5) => 6.29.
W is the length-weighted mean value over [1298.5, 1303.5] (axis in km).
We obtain 11.4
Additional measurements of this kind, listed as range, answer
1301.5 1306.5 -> 17.5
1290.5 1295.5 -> 9.84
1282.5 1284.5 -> 18.3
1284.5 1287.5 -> 16.9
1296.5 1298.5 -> 5.8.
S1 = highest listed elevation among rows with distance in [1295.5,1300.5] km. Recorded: 8.465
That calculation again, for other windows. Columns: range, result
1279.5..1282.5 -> 18.7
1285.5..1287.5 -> 17.29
